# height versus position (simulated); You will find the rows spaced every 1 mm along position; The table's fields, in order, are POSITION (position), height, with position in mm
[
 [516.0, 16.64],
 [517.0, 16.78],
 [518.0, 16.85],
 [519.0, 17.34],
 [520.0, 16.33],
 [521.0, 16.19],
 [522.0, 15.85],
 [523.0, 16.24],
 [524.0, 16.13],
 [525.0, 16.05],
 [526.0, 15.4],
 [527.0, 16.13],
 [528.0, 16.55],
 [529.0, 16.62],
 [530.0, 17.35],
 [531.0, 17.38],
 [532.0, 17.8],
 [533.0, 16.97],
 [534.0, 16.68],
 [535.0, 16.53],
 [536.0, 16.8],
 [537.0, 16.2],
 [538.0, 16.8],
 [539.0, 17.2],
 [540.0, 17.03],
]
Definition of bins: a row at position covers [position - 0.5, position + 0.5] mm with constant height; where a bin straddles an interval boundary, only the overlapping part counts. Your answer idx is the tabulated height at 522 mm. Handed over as 15.85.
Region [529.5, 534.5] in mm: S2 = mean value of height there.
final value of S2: 17.2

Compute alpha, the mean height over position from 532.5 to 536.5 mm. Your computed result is 16.7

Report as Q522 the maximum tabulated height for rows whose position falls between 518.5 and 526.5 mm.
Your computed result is 17.34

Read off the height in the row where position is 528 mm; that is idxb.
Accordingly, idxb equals 16.55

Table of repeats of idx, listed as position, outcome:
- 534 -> 16.68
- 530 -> 17.35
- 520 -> 16.33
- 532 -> 17.8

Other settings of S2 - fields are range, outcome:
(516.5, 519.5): 17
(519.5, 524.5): 16.1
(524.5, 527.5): 15.9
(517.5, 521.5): 16.7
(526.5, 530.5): 16.7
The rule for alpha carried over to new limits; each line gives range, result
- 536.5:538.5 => 16.5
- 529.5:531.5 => 17.4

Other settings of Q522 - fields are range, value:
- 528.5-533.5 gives 17.8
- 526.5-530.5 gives 17.35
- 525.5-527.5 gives 16.13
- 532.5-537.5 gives 16.97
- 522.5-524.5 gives 16.24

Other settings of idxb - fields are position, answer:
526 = 15.4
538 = 16.8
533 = 16.97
